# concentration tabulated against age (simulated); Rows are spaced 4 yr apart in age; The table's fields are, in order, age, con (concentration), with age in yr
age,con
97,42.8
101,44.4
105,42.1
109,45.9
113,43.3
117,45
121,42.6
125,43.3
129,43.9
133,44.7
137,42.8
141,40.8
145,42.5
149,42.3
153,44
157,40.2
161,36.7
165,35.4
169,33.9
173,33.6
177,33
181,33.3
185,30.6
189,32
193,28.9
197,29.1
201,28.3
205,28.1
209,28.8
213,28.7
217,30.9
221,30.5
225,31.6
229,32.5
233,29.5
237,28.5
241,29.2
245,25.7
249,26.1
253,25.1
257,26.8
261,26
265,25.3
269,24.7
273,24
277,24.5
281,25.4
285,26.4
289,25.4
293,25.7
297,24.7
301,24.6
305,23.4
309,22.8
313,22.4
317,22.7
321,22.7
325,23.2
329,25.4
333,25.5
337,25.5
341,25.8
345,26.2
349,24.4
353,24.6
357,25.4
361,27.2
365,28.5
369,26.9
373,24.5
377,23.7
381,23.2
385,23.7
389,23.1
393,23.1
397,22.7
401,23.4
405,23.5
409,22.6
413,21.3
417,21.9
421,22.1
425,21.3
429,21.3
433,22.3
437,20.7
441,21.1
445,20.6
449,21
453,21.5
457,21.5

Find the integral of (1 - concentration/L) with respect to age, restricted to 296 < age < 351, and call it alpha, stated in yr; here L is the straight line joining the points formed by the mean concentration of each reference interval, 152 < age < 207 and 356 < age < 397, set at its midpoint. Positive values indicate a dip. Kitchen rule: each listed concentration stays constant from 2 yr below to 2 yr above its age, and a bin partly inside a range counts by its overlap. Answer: 5.7 yr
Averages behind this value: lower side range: 33.2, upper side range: 24.8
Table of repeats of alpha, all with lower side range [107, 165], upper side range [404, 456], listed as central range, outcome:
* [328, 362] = 2.6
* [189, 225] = 7.6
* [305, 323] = 4.3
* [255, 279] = 5.8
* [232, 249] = 3.5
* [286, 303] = 3.3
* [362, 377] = -0.2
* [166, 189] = 3.8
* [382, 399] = 0.9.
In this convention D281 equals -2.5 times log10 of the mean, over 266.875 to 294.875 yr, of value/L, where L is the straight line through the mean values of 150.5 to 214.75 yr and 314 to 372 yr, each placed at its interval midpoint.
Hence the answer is 0.12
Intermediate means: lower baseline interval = 32.9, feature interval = 25.2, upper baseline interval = 25.2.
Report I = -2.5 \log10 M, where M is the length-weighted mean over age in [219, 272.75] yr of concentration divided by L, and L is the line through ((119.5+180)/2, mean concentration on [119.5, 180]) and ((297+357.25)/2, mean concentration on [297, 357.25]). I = 0.14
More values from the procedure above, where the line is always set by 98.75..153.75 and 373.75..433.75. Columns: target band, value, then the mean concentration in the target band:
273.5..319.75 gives 0.25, 24.3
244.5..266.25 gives 0.29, 25.9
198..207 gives 0.31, 28.3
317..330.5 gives 0.21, 23.5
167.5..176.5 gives 0.19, 33.6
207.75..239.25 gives 0.20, 30.1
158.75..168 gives 0.13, 35.9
